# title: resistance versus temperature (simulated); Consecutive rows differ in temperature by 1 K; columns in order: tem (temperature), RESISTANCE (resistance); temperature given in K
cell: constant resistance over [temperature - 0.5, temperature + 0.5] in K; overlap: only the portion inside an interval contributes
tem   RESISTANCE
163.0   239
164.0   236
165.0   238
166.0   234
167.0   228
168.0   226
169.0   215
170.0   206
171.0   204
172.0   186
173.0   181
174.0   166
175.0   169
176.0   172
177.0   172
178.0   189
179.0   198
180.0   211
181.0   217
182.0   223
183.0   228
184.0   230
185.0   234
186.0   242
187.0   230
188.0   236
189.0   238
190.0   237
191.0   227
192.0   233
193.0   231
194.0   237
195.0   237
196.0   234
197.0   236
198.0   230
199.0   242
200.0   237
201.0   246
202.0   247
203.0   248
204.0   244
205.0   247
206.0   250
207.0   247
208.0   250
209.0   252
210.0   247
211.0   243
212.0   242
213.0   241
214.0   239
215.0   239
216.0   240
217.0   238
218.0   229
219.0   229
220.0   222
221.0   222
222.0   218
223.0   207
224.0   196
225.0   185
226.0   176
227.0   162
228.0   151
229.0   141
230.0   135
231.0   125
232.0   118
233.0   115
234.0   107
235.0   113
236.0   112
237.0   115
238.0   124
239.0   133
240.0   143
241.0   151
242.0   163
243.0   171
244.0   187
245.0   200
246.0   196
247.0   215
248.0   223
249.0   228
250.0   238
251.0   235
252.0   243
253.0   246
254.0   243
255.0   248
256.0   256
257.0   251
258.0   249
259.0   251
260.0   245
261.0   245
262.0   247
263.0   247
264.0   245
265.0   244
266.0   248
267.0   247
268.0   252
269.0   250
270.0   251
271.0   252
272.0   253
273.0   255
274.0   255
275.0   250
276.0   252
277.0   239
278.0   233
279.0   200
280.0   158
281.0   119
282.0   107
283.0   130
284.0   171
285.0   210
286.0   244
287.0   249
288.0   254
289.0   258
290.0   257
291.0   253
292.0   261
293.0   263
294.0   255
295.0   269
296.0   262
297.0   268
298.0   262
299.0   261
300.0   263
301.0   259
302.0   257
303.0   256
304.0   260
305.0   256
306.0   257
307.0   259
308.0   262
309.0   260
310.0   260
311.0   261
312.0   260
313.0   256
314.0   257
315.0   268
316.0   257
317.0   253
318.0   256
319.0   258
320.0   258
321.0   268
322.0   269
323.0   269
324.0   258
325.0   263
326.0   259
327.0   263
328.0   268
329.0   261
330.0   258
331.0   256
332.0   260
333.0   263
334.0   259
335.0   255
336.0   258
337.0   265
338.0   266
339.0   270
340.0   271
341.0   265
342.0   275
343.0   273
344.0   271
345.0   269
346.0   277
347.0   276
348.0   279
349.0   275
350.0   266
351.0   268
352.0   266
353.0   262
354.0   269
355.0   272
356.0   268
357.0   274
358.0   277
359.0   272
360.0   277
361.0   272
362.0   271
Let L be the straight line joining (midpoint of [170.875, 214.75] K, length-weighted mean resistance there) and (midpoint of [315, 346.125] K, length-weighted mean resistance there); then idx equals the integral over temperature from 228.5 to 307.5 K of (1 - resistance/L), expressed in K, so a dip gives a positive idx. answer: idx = 9.6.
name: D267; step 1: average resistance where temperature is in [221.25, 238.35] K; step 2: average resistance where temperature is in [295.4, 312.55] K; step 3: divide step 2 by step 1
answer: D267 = 1.75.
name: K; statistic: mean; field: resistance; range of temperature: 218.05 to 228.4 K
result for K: 199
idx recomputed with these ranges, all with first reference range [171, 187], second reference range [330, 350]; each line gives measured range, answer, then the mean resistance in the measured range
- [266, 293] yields 1.8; 226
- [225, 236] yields 4.3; 136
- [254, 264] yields -0.6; 248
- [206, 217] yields -1.5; 244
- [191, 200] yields -1.1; 235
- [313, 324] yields -0.1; 261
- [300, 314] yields -0.3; 259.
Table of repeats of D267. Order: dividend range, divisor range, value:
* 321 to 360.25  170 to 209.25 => 1.19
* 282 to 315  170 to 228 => 1.12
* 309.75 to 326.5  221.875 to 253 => 1.54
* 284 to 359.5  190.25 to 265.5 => 1.24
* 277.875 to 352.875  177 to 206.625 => 1.09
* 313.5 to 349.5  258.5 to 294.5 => 1.14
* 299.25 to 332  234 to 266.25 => 1.26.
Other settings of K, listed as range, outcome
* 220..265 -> 192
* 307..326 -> 261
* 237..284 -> 216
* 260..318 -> 243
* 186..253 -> 206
